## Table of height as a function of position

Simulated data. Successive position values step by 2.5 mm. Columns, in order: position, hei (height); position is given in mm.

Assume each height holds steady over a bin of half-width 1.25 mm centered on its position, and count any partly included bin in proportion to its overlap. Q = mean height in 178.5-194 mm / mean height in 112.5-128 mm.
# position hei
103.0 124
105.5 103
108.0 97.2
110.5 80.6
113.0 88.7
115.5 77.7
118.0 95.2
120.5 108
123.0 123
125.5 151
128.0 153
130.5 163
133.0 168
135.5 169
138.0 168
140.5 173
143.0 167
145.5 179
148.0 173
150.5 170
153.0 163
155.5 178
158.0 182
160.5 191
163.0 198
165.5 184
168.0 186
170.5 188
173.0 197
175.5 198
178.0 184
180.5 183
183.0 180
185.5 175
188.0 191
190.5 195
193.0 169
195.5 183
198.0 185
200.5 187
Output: 1.63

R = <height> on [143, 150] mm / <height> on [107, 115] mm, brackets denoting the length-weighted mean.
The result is 1.99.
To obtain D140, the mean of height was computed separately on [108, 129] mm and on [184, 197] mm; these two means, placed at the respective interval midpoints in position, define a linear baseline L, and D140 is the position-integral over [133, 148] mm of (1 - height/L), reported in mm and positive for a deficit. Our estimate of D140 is -4.6 mm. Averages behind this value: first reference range 108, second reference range 183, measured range 171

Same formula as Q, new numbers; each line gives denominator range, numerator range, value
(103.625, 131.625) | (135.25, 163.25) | 1.55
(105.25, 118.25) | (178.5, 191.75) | 2.07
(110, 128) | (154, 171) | 1.73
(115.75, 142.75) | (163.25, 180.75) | 1.30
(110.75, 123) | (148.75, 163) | 1.89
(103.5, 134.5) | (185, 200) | 1.56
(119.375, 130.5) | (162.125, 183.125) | 1.38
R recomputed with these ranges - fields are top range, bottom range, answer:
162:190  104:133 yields 1.63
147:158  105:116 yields 1.93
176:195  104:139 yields 1.47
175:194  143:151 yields 1.06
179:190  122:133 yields 1.22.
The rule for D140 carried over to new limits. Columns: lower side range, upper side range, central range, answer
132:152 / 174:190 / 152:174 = -0.81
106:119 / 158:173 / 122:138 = -4.45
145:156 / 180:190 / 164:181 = -0.94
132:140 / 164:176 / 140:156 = 0.44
